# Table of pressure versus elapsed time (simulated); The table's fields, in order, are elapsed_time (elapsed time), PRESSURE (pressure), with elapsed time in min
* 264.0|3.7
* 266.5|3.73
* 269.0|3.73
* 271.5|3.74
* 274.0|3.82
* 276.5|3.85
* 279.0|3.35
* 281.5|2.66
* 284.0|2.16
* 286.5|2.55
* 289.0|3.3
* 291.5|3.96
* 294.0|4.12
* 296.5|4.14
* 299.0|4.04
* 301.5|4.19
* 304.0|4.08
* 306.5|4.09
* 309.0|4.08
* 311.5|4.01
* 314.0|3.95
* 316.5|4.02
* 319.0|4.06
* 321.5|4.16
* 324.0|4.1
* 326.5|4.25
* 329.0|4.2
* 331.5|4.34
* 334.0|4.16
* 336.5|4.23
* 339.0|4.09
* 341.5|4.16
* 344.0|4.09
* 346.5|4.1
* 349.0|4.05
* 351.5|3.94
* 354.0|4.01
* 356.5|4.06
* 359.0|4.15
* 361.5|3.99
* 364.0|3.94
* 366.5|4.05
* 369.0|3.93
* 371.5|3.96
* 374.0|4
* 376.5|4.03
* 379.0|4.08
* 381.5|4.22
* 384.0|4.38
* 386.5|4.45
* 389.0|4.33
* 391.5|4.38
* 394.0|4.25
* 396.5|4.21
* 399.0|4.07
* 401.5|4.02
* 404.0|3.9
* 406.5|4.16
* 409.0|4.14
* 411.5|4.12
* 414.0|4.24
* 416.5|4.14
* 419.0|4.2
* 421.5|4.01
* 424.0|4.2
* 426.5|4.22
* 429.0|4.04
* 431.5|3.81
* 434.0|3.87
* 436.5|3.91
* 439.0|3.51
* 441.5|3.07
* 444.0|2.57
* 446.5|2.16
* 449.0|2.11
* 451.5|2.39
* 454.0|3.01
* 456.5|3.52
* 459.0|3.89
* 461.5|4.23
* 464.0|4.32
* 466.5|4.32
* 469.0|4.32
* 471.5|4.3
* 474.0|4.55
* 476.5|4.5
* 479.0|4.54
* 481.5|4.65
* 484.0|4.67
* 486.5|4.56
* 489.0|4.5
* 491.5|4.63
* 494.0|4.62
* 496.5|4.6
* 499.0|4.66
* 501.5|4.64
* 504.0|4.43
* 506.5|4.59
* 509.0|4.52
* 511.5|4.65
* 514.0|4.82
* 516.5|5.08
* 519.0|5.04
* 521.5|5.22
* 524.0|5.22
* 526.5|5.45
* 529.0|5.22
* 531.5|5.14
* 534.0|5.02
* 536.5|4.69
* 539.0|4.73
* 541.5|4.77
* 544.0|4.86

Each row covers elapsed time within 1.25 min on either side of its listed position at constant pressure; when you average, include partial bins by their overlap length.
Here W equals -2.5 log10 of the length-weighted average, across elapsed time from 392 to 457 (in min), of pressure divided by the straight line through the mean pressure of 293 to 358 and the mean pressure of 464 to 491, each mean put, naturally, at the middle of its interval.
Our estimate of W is 0.18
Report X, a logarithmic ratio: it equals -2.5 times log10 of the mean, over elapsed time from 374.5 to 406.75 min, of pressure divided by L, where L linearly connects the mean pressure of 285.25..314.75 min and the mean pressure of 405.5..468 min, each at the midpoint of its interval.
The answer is -0.120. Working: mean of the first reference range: 3.87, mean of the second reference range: 3.69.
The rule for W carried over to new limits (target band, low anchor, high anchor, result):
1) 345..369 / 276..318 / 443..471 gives -0.132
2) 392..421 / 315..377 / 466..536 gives 0.052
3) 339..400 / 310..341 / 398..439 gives -0.007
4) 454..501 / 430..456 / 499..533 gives -0.116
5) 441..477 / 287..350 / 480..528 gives 0.285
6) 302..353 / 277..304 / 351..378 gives -0.101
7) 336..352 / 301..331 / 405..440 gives -0.002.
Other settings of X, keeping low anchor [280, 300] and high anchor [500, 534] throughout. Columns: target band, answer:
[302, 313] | -0.171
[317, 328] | -0.156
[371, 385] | -0.040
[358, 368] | -0.045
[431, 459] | 0.386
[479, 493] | 0.027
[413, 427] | 0.024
